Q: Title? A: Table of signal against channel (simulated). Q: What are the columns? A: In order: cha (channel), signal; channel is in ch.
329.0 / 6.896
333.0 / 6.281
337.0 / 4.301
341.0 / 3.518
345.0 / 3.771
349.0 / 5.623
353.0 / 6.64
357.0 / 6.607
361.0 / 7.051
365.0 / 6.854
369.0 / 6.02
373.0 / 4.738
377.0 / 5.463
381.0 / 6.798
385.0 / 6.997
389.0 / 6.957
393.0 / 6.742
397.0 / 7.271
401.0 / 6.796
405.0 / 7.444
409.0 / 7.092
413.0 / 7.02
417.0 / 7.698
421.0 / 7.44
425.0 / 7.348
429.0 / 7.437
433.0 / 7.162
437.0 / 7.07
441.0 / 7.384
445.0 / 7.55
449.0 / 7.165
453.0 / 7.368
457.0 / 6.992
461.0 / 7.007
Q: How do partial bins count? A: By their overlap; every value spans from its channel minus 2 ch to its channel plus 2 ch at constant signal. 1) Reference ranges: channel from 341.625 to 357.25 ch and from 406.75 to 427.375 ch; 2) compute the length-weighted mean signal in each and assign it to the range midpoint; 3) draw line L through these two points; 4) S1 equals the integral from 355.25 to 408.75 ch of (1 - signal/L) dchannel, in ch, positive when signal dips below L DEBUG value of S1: -2.7 ch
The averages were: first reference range 5.37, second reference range 7.32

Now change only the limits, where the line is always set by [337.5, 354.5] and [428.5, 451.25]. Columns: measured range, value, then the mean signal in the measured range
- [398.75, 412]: -1.5 ch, 7.11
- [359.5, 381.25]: -2.7 ch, 6.08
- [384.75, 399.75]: -2.4 ch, 6.98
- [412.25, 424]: -1.3 ch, 7.42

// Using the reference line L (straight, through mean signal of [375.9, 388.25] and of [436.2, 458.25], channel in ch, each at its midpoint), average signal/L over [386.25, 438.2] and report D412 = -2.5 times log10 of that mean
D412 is -0.05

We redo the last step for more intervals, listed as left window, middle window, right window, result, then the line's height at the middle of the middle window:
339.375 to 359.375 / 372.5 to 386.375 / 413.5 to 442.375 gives 0.00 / 6.08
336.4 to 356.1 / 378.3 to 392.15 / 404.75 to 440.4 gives -0.12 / 6.13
